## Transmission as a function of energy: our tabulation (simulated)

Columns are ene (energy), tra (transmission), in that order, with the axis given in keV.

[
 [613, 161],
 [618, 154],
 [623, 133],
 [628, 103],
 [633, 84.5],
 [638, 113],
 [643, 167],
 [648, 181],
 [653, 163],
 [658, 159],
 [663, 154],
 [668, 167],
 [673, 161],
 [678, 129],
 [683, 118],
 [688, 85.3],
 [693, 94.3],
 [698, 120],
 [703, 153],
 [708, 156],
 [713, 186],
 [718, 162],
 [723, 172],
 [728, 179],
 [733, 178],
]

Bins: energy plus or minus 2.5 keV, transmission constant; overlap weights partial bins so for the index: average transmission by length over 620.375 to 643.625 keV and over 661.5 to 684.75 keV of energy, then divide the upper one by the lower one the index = 1.3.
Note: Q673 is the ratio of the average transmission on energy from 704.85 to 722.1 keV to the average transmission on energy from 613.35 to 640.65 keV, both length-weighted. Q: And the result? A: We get 1.38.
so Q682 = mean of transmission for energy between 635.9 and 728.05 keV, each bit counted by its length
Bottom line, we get 148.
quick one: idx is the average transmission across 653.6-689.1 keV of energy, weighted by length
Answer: 142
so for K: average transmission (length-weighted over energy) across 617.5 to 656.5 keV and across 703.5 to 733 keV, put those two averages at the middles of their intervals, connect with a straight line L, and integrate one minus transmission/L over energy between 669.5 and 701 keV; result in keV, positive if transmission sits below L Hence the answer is 7.29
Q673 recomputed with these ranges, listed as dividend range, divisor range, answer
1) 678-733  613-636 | 1.17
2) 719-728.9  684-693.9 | 1.85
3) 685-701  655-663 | 0.65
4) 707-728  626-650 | 1.32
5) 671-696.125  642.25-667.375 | 0.71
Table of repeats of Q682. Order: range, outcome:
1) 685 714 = 129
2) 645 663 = 166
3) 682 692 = 98.1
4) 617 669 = 143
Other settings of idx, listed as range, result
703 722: 166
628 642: 107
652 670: 160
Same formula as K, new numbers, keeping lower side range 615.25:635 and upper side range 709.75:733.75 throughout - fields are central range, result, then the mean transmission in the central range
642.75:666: -4.85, 165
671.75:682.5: 0.80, 138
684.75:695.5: 4.45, 91.8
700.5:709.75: 0.61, 154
